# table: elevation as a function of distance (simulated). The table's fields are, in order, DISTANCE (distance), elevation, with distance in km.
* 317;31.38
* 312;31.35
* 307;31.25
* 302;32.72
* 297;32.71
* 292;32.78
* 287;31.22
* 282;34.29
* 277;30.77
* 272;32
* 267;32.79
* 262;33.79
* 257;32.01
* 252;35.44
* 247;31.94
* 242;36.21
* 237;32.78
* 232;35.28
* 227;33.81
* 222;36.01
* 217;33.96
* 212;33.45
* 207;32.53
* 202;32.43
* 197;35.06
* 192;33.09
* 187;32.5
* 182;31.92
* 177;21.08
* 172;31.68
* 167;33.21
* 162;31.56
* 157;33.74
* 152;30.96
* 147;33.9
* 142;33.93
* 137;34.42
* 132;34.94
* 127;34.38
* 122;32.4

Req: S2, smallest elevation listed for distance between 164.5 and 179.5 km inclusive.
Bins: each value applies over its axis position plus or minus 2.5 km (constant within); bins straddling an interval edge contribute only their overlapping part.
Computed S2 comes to 21.08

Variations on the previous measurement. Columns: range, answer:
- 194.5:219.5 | 32.43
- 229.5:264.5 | 31.94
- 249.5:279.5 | 30.77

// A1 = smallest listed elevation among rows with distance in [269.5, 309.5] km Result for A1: 30.77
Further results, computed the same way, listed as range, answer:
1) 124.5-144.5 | 33.93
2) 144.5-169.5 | 30.96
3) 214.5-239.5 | 32.78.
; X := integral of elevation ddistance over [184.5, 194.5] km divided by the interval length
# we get 32.8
